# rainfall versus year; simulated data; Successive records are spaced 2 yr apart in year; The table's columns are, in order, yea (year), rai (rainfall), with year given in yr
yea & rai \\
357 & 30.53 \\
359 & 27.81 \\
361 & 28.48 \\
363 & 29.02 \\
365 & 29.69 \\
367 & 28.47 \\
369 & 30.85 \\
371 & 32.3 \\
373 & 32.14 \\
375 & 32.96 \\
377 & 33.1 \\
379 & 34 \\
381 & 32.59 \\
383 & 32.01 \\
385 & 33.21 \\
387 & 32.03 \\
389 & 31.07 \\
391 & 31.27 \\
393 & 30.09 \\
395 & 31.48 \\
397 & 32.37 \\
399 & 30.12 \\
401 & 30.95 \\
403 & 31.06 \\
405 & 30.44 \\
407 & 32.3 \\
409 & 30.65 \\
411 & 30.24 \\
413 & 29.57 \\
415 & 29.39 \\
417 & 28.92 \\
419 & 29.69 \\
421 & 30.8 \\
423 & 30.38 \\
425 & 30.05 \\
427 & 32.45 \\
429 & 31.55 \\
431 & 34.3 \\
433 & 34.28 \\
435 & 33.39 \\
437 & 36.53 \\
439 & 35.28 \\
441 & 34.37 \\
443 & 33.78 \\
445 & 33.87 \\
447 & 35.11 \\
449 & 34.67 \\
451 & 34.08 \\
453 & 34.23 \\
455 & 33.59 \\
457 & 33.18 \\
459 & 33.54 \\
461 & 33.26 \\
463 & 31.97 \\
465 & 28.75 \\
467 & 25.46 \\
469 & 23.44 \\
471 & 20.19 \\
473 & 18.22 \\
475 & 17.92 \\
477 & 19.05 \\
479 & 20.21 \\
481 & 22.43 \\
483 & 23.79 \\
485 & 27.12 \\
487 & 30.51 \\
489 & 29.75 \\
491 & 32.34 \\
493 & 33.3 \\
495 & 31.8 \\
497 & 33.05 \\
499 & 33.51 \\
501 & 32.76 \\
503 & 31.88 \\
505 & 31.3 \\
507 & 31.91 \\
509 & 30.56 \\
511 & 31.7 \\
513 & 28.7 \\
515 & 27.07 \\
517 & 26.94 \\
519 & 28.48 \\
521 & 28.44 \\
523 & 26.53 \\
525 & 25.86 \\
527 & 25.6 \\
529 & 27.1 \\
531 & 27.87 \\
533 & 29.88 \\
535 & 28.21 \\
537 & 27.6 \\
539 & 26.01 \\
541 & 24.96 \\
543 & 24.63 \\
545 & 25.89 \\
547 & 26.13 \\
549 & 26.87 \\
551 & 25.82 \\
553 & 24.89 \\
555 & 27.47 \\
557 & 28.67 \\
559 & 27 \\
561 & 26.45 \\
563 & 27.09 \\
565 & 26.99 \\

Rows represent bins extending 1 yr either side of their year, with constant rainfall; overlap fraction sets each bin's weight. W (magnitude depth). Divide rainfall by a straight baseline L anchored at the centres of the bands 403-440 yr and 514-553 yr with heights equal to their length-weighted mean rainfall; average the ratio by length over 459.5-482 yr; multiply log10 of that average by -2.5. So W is 0.23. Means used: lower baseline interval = 31.7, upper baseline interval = 26.8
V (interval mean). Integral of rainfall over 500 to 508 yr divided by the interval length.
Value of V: 32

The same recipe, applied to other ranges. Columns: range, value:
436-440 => 35.9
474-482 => 19.9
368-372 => 31.6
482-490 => 27.8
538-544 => 25.2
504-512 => 31.4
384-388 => 32.6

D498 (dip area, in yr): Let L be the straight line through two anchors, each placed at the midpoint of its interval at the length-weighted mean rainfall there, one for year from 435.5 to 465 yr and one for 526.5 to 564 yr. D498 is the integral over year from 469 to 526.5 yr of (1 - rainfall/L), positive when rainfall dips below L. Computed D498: 4.91 yr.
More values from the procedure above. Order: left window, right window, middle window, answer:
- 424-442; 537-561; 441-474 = 1.6 yr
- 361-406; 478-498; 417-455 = -4.2 yr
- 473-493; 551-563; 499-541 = -4.7 yr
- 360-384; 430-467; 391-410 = 0.6 yr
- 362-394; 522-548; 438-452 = -2.4 yr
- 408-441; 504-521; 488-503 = -1.2 yr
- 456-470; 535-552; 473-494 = 2.6 yr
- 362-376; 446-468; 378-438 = 0.0 yr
